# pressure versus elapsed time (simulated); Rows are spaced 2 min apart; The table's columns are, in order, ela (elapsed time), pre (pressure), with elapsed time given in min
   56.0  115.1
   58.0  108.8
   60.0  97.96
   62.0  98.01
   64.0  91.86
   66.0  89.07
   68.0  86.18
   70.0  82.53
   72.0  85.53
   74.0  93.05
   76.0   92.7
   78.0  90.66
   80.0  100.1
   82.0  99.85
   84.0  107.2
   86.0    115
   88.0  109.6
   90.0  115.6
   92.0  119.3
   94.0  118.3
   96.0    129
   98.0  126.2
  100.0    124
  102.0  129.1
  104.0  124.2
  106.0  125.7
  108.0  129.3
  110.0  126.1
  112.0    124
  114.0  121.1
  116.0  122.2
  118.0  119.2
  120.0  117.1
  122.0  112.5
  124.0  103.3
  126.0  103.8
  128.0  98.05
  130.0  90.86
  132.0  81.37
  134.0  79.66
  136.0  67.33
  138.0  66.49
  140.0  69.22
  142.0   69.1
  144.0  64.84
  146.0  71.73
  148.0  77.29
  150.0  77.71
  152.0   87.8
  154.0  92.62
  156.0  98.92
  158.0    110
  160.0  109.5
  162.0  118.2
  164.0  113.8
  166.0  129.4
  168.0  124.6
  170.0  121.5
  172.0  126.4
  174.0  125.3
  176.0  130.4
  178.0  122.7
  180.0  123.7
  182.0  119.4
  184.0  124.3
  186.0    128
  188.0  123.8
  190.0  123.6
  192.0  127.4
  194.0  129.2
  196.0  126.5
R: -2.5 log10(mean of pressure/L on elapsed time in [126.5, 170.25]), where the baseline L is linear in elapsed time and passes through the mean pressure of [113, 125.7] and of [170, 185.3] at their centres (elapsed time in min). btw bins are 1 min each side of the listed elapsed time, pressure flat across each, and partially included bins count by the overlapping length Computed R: 0.30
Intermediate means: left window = 115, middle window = 91.4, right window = 124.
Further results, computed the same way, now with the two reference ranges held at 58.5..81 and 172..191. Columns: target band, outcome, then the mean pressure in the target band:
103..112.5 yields -0.217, 126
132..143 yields 0.487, 71.4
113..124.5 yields -0.099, 116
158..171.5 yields 0.007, 119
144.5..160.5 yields 0.288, 89.3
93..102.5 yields -0.241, 125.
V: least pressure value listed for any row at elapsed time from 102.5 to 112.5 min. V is 124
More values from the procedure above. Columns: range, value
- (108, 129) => 98.05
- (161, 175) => 113.8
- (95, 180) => 64.84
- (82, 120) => 99.85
